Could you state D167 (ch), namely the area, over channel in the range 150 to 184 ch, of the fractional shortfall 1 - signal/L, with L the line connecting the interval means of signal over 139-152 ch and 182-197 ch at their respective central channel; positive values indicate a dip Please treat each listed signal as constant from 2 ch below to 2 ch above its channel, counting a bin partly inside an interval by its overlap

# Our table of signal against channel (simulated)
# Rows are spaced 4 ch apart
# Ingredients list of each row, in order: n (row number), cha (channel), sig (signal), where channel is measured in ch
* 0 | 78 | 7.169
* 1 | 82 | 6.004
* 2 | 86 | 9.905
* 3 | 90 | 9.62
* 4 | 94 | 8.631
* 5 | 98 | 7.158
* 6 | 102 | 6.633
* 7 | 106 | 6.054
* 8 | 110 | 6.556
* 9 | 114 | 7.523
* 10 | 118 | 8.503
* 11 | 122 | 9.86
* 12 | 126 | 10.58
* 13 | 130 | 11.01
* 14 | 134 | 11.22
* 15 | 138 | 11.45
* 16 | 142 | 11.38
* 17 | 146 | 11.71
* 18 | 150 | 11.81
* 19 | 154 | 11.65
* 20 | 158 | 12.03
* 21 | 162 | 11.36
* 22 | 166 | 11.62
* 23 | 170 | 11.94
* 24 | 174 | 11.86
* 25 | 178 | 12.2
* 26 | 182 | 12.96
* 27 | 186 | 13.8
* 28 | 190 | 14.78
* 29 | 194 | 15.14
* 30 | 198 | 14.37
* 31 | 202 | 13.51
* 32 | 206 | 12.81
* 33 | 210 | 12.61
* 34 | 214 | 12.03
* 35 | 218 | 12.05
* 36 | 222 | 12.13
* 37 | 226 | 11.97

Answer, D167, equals 2.60 ch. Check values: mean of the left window 11.6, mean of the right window 14.3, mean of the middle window 11.9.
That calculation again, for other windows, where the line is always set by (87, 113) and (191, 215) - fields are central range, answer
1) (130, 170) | -4.5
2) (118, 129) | -1.3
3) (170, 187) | -0.6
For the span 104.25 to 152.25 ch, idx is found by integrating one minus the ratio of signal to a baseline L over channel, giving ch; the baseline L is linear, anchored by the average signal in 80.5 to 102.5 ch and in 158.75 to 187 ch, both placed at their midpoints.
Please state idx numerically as 1.02 ch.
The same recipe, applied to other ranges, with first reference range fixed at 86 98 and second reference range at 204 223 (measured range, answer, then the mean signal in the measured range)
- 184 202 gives -4.1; 14.4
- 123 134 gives -0.9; 10.8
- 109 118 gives 2.0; 7.42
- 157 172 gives -1.0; 11.7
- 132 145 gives -1.5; 11.4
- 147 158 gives -1.2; 11.8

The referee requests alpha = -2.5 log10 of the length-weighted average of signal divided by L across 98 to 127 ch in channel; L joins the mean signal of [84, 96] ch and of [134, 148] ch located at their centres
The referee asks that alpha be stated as 0.31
